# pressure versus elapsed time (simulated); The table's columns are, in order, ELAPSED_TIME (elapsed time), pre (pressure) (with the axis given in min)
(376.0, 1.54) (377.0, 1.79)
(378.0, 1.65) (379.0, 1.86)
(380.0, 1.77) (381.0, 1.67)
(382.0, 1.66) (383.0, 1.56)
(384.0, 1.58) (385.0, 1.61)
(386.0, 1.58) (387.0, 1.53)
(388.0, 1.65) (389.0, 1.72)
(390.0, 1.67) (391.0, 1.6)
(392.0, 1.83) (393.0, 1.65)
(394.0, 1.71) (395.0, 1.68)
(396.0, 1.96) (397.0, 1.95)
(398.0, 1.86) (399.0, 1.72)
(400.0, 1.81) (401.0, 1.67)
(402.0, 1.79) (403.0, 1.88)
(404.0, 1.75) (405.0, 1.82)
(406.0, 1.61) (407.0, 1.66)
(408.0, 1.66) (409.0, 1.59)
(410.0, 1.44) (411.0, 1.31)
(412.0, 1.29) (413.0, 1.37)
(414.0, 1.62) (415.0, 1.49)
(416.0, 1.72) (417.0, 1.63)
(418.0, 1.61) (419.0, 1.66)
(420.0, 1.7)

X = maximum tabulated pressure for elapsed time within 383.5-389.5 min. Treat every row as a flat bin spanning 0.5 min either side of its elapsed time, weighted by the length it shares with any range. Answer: 1.72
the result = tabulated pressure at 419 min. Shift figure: 1.66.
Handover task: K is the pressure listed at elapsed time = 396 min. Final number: 1.96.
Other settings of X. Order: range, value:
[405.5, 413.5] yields 1.66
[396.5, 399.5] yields 1.95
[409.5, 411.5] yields 1.44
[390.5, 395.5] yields 1.83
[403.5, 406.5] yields 1.82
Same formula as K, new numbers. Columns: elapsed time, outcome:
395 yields 1.68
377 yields 1.79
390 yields 1.67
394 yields 1.71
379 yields 1.86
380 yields 1.77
